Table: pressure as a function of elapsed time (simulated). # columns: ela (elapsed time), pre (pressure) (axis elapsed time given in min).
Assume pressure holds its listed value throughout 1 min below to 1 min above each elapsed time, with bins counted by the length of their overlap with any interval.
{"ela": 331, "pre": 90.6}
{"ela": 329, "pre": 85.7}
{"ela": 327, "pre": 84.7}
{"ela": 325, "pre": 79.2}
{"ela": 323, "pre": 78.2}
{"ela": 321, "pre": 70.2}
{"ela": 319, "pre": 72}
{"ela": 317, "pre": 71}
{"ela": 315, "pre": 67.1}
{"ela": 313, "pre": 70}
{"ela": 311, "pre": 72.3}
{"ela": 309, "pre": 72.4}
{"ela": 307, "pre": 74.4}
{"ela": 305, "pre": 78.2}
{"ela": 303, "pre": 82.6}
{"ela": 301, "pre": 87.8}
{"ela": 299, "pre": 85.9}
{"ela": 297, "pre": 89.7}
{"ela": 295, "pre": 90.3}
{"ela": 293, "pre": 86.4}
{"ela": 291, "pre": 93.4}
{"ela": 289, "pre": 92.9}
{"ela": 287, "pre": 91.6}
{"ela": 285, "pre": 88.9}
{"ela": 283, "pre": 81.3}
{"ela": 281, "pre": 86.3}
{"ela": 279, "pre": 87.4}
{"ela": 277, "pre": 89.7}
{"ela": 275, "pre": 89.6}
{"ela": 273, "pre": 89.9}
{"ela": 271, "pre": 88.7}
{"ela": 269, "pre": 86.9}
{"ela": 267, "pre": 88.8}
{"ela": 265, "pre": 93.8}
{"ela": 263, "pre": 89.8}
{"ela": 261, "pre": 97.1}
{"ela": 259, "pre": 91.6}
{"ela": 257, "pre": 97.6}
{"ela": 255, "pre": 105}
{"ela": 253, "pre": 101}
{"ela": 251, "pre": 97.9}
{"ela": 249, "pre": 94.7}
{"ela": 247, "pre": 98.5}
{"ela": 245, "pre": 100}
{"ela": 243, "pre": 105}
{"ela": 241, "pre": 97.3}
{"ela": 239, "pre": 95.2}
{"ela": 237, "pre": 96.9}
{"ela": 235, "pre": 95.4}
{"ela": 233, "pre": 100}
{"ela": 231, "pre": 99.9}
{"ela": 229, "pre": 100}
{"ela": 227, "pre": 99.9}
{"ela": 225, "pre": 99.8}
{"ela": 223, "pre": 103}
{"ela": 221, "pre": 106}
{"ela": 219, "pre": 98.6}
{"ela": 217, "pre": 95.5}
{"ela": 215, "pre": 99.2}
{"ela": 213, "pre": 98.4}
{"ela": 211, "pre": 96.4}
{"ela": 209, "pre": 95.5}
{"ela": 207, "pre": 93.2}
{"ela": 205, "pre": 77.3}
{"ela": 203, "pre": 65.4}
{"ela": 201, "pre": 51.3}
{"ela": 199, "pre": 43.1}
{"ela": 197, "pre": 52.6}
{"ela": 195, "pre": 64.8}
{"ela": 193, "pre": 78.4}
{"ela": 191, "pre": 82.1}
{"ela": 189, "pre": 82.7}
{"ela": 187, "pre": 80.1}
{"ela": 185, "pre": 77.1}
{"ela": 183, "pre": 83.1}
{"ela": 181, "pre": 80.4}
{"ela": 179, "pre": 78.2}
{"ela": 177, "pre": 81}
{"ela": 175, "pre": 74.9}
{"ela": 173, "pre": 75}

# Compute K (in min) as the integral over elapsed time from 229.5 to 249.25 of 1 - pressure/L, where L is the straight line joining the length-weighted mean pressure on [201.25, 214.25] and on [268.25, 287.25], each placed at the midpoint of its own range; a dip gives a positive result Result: -2.7 min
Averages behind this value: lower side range 85.8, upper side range 87.9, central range 98.5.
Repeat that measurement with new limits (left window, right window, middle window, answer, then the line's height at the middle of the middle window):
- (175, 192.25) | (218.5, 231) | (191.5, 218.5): 4.0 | 91.1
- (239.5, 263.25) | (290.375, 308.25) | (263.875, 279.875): 0.6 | 92.6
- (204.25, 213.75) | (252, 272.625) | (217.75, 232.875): -1.3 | 92.9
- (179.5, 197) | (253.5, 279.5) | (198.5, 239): -4.0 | 83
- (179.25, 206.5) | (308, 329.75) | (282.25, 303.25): -4.1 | 74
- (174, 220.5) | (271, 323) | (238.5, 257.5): -4.3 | 81.2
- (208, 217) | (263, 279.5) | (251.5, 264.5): -0.8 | 91.2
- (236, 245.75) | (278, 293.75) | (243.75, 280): 0.1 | 94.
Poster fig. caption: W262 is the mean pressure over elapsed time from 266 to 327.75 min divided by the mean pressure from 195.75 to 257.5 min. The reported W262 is 0.90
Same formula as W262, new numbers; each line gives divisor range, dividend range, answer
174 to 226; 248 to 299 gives 1.11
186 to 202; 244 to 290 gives 1.38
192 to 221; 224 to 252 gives 1.23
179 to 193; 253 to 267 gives 1.19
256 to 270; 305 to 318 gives 0.78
